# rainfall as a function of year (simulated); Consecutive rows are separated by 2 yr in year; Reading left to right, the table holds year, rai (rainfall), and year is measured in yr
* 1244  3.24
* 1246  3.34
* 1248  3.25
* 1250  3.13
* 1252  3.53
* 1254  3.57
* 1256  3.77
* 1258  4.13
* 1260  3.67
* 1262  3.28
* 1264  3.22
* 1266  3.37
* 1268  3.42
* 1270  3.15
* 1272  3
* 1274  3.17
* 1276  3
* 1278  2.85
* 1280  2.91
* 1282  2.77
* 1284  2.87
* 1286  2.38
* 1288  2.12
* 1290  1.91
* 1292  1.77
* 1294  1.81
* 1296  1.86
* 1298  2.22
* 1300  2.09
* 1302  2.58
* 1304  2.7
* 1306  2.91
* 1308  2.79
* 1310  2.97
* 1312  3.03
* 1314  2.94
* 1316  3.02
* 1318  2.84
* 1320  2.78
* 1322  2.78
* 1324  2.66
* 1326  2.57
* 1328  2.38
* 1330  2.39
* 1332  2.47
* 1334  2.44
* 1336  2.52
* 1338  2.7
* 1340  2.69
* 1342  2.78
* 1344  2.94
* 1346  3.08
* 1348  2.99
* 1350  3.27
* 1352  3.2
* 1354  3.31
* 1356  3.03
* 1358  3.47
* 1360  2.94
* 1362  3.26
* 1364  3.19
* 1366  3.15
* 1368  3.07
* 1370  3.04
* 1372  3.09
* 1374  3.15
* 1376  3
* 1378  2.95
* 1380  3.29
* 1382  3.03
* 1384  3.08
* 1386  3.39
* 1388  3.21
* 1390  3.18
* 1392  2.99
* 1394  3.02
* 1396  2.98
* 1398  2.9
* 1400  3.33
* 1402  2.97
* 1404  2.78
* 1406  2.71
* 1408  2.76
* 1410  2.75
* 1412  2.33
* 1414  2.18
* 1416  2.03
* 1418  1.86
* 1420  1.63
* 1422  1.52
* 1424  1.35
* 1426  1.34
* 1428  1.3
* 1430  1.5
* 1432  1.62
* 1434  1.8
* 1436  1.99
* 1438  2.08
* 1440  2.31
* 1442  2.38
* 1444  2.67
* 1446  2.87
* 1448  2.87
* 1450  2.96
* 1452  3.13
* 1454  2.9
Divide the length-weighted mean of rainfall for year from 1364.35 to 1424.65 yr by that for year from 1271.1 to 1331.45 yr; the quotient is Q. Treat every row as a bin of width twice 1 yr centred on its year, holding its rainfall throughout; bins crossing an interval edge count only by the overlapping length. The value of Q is 1.07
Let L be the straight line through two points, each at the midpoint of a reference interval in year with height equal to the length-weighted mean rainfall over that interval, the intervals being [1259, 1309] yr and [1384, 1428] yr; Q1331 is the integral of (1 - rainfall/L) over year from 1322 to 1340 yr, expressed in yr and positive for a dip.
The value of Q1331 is 0.7 yr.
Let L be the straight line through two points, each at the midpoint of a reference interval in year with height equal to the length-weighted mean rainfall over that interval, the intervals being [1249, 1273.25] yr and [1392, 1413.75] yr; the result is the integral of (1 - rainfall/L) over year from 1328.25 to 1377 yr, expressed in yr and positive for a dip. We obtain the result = 1.4 yr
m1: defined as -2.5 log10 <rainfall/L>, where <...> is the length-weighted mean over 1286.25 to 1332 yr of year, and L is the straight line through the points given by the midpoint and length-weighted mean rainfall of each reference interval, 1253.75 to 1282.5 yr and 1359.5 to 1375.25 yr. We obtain 0.27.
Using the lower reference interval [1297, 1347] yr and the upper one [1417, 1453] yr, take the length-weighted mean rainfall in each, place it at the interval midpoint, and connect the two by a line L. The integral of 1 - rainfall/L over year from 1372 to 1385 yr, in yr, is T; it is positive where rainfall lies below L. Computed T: -3.9 yr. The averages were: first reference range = 2.69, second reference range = 2.07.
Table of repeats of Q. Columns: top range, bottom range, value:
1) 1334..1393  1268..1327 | 1.15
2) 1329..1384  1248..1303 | 1.04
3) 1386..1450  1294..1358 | 0.87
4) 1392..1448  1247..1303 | 0.79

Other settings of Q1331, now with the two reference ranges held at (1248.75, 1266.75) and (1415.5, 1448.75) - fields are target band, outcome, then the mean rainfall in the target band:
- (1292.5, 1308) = 3.98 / 2.32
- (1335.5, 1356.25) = -1.90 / 2.96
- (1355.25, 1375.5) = -4.73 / 3.14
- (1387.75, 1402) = -4.98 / 3.07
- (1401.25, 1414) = -2.98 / 2.67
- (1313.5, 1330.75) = 1.37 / 2.7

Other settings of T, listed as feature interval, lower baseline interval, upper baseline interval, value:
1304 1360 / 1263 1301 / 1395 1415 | -3.4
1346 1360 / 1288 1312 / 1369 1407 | -2.1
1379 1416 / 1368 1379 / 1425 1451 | -2.7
